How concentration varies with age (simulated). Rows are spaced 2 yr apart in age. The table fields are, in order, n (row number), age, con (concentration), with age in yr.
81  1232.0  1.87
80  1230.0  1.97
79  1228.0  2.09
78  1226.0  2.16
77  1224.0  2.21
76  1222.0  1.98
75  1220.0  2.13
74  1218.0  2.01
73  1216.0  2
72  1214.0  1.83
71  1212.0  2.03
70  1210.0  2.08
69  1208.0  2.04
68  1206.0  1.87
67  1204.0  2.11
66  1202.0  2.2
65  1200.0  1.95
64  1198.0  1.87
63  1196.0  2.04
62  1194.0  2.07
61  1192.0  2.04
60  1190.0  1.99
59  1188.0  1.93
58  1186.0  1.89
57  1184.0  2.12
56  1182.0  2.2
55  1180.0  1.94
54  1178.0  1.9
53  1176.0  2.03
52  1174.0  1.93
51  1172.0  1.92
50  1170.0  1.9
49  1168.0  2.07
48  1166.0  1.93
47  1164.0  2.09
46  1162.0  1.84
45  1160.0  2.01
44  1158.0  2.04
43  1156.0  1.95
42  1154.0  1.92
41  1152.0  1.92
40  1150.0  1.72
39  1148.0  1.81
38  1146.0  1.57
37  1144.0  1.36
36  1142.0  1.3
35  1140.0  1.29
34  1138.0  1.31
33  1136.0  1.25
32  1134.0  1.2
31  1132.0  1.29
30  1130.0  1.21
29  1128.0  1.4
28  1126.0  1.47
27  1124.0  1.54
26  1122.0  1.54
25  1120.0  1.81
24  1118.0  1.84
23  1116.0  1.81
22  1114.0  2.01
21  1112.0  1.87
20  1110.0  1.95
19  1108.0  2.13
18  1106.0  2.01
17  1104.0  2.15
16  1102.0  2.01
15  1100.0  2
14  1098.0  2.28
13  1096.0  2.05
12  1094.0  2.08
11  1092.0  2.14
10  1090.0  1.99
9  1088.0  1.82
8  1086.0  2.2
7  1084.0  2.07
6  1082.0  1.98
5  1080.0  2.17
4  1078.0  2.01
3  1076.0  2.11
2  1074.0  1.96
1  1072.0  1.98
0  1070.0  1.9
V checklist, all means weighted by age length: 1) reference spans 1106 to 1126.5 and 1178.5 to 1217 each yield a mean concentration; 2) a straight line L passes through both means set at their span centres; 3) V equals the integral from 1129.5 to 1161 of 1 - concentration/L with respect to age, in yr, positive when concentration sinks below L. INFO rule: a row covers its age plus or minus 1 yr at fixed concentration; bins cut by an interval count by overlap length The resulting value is 5.2 yr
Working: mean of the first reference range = 1.82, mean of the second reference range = 2.01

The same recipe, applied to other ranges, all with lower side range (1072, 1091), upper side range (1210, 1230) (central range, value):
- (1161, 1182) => 0.77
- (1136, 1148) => 3.80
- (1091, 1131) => 3.33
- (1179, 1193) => 0.19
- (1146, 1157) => 1.09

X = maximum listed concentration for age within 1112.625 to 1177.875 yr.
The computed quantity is 2.09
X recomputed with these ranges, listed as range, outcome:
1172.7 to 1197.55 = 2.2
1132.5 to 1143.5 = 1.31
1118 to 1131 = 1.84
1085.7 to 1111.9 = 2.28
